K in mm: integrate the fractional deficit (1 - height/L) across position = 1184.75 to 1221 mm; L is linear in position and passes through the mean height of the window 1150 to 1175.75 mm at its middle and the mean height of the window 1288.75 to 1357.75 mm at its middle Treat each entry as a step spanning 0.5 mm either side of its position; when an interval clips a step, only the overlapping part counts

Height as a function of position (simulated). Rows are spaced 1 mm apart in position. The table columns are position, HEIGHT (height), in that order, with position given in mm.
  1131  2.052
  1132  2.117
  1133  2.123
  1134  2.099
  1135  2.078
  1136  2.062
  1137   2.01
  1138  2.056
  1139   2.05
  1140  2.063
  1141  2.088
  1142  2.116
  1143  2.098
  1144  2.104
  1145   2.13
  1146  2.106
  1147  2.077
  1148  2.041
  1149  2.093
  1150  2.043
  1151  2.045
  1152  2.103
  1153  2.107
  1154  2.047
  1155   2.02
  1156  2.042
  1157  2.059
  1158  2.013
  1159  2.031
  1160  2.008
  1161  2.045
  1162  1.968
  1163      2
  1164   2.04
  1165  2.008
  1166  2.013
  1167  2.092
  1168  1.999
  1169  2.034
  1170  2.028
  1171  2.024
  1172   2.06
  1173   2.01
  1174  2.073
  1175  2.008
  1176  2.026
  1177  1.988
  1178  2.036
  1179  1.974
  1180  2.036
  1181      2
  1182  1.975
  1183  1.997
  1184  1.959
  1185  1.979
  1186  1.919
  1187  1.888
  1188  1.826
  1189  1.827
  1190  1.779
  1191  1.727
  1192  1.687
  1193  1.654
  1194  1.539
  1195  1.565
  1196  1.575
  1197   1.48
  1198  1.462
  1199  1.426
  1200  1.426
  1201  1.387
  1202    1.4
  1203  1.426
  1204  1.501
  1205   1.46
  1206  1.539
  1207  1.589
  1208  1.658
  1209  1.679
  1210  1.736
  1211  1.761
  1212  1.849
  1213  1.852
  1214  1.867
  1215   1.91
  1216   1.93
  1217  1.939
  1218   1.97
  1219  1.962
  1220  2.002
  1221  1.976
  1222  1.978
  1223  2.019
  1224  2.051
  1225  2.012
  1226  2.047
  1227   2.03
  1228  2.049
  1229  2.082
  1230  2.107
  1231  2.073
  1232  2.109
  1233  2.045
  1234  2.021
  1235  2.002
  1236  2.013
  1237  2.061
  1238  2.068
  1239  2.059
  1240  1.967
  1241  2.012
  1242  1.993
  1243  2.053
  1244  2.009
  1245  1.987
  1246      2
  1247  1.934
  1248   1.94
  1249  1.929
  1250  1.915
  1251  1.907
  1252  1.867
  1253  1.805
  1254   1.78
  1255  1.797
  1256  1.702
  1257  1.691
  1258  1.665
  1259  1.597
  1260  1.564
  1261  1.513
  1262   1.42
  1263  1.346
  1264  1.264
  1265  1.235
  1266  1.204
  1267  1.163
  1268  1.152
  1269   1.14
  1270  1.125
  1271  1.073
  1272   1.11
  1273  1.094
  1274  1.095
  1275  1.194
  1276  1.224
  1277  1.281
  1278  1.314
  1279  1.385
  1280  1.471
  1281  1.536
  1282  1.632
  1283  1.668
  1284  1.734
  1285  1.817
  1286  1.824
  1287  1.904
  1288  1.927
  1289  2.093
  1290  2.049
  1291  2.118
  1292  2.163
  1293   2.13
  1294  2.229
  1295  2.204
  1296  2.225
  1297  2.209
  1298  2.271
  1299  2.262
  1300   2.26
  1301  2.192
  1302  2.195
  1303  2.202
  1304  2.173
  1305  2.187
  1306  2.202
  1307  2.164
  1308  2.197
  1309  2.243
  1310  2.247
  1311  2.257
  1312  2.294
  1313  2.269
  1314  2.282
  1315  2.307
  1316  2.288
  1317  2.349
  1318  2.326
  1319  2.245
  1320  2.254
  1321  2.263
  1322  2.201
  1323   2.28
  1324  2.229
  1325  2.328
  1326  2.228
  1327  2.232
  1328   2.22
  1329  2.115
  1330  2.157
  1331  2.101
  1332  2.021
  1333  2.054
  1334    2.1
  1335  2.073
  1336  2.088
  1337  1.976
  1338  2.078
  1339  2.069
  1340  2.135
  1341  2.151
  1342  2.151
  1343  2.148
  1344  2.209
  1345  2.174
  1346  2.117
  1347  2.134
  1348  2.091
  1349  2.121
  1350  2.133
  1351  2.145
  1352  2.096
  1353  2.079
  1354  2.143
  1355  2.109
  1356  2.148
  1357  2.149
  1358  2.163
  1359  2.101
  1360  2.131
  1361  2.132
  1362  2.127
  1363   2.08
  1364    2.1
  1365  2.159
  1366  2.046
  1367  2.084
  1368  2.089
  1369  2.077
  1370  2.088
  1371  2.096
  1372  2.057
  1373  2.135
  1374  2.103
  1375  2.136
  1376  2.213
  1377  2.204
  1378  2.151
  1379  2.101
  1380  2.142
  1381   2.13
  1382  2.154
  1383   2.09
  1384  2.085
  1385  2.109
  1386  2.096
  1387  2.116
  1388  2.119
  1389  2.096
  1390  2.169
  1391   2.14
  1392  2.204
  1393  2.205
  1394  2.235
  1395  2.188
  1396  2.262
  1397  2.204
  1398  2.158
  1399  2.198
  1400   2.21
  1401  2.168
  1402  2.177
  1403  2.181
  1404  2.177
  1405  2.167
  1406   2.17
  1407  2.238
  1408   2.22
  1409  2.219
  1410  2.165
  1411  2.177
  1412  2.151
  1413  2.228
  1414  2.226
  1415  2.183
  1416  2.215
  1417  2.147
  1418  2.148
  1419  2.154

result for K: 6.5 mm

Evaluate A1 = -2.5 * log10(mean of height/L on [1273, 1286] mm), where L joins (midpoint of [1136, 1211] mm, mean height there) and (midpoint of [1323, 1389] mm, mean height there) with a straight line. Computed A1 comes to 0.37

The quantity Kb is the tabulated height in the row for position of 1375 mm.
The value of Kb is 2.136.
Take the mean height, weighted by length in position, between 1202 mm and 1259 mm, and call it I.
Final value 1.89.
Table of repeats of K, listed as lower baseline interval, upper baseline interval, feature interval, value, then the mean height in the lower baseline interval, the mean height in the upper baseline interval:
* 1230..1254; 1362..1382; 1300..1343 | -2.65 mm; 1.99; 2.12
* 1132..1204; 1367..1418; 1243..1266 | 3.43 mm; 1.93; 2.16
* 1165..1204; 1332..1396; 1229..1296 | 7.70 mm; 1.82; 2.12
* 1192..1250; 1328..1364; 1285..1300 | -0.82 mm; 1.84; 2.12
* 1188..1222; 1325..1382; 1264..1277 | 4.98 mm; 1.69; 2.12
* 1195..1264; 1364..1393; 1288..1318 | -3.73 mm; 1.82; 2.12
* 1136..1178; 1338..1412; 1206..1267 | 6.75 mm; 2.05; 2.14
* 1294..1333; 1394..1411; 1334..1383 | 2.03 mm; 2.23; 2.19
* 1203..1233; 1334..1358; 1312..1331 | -1.63 mm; 1.88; 2.12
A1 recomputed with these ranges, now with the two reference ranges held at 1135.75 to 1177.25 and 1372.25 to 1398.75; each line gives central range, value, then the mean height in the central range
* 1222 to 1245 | 0.02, 2.04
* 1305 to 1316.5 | -0.06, 2.25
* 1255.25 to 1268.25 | 0.41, 1.44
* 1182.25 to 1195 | 0.14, 1.81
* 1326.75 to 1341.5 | 0.01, 2.1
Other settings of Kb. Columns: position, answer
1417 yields 2.147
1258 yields 1.665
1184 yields 1.959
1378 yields 2.151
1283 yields 1.668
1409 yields 2.219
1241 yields 2.012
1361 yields 2.132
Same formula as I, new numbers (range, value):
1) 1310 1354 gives 2.18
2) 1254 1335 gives 1.88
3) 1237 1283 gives 1.59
